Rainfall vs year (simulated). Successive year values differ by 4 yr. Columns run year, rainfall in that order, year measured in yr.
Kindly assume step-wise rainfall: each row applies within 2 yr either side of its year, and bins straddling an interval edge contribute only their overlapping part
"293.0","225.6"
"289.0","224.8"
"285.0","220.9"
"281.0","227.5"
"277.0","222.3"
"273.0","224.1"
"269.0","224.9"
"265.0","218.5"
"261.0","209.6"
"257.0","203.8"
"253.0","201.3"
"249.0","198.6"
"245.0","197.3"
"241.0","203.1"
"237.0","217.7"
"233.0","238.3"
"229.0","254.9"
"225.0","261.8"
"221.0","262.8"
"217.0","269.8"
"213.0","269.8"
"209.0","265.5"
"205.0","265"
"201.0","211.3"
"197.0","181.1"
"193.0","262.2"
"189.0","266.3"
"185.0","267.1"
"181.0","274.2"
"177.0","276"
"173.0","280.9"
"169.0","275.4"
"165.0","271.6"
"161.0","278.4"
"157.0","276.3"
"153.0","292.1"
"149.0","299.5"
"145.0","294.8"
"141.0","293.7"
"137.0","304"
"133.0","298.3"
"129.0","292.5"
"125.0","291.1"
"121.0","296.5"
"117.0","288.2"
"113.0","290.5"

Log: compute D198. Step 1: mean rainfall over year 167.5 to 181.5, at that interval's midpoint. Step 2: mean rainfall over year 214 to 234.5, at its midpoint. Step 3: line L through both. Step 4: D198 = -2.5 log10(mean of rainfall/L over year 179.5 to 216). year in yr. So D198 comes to 0.070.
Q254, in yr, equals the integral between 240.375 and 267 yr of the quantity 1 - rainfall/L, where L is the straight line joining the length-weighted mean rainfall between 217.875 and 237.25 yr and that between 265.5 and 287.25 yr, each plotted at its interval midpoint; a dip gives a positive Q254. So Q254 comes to 3.6 yr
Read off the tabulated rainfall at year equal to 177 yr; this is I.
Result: 276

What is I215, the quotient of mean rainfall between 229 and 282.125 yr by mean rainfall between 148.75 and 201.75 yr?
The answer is 0.81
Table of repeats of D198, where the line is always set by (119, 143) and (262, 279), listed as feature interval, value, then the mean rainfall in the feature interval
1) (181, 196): 0.019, 261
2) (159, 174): 0.003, 276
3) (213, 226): -0.071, 266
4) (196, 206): 0.183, 218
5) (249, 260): 0.139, 202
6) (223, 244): 0.038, 233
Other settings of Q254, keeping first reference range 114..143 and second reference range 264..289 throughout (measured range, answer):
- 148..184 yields -0.4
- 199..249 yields 1.5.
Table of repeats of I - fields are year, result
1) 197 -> 181.1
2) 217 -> 269.8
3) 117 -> 288.2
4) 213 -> 269.8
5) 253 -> 201.3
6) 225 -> 261.8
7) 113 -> 290.5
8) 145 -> 294.8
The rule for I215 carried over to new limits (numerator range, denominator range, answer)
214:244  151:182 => 0.87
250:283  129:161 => 0.74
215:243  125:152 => 0.82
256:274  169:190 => 0.79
